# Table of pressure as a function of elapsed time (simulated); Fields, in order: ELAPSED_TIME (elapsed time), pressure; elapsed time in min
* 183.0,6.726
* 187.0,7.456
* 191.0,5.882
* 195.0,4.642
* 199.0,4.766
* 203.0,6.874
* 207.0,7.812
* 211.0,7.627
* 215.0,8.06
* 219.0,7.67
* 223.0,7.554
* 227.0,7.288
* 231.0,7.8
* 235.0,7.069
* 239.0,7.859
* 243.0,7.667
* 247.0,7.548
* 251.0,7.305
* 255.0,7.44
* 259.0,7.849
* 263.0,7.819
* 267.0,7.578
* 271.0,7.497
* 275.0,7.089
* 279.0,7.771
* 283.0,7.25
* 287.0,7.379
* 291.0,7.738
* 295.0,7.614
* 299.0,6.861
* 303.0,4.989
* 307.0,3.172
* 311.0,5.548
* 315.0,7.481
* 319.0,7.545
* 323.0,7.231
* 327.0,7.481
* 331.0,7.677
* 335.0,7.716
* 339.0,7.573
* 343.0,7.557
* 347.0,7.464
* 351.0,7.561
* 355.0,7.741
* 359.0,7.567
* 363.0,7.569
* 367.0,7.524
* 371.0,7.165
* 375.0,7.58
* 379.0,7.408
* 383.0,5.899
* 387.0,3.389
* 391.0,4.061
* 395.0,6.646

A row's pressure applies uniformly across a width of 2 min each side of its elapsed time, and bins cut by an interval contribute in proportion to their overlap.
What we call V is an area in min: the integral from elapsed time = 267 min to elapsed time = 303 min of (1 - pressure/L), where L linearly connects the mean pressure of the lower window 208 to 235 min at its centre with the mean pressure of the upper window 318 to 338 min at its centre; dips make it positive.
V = 1.40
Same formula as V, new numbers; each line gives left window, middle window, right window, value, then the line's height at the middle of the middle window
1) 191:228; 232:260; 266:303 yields -1.86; 7.06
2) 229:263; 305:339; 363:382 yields 3.02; 7.45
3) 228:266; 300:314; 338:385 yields 4.75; 7.48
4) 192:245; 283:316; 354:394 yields 2.22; 6.82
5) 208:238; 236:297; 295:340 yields -3.22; 7.18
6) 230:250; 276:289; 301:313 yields -4.06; 5.66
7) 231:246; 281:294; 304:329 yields -1.27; 6.8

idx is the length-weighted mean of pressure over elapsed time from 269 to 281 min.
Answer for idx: 7.45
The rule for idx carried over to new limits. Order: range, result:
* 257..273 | 7.69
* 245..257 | 7.43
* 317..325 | 7.39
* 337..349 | 7.53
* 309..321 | 6.86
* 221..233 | 7.55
